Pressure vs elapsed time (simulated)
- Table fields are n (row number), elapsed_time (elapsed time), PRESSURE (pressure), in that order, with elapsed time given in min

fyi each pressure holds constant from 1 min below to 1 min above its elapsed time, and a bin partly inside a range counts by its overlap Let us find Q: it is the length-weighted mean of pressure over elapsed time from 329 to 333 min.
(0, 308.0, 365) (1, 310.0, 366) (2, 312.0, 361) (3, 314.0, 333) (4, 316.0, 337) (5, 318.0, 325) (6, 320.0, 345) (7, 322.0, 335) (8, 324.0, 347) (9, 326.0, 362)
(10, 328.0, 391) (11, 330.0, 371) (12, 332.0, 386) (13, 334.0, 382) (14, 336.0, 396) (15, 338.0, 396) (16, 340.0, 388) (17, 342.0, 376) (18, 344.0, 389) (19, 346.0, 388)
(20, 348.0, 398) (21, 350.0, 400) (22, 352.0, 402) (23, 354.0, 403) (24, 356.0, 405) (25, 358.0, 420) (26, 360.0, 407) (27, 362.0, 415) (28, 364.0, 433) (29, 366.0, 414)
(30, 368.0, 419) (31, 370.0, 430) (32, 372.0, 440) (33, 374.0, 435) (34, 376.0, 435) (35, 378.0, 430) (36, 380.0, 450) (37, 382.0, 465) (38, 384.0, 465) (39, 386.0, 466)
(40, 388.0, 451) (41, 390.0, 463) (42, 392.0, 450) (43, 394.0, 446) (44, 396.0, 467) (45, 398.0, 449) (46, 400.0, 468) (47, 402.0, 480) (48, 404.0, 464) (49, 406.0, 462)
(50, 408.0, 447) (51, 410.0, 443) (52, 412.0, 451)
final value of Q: 378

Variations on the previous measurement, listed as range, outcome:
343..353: 395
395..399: 458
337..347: 387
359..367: 417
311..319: 339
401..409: 463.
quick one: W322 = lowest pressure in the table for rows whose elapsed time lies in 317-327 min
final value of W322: 325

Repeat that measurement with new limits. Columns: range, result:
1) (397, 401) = 449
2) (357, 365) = 407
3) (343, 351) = 388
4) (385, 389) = 451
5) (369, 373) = 430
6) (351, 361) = 402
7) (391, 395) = 446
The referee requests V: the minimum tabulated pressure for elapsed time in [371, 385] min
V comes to 430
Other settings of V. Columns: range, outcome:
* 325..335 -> 362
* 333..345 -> 376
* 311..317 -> 333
